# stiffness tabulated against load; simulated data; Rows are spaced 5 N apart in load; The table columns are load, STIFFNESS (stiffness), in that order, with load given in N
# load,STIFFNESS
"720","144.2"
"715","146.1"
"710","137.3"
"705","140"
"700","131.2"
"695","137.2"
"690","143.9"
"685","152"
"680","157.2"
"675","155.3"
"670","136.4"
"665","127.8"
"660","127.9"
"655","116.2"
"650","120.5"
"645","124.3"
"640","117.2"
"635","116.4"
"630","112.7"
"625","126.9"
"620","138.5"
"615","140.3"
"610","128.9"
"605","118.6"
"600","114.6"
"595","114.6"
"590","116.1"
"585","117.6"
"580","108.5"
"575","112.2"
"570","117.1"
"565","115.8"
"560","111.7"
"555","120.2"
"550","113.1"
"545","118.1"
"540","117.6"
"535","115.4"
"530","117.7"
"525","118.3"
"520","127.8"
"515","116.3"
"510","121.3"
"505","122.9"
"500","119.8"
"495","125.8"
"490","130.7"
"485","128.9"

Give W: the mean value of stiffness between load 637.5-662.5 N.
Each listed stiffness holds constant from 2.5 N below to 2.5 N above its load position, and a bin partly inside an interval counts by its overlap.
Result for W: 121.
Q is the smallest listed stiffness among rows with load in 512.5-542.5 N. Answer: 115.4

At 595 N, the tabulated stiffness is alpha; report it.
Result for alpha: 114.6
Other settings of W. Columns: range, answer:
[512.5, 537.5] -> 119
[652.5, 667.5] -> 124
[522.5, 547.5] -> 117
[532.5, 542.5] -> 116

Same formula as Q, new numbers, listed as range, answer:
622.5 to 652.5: 112.7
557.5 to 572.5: 111.7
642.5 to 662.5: 116.2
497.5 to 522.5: 116.3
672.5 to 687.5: 152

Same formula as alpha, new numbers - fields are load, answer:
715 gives 146.1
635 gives 116.4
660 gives 127.9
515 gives 116.3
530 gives 117.7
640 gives 117.2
